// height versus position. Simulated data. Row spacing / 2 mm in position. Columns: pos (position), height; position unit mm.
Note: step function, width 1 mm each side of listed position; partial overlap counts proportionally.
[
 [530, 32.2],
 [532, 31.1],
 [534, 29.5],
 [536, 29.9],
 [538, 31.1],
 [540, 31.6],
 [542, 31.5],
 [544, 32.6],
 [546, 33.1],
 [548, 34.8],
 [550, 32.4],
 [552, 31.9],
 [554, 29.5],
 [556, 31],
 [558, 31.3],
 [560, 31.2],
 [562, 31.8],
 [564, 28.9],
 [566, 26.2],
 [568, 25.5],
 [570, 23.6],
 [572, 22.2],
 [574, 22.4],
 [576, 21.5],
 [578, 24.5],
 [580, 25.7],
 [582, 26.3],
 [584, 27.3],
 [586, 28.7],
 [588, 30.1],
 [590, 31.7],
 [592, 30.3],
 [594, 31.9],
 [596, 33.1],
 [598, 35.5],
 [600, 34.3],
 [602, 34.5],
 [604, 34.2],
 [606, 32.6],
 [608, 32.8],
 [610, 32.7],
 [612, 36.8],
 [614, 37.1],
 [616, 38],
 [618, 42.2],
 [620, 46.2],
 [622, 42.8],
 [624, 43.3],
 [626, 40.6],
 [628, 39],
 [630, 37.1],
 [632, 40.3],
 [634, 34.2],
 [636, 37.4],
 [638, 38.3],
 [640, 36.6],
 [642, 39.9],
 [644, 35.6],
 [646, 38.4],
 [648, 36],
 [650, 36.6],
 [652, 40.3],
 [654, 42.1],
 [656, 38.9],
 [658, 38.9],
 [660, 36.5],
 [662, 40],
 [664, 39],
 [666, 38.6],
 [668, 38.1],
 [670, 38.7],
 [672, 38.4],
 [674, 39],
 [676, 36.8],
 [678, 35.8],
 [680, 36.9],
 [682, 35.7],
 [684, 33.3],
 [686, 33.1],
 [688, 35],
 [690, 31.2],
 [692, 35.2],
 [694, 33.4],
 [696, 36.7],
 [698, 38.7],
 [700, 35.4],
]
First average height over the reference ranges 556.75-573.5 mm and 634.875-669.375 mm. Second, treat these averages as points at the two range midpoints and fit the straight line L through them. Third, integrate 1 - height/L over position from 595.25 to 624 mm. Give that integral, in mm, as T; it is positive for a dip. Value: -3.32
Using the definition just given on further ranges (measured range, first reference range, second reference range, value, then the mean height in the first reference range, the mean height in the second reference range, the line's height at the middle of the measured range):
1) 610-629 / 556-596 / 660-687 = -5.0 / 27.7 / 37.2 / 31.9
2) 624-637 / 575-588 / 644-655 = -1.3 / 26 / 38.4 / 34.9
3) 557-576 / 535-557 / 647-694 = 3.4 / 31.8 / 37.1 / 32.6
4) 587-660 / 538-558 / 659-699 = -4.9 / 32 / 36.5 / 34.6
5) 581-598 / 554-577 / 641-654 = 0.0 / 27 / 38.1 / 30.2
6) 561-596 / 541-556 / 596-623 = 7.4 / 32.2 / 36.8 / 34.4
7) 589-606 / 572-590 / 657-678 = -2.9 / 25.9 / 38.3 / 28.3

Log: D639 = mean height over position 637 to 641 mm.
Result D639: 37.5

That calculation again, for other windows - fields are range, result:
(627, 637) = 37.6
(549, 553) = 32.1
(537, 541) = 31.4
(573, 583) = 24.1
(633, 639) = 36.6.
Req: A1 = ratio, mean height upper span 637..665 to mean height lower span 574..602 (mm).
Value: 1.3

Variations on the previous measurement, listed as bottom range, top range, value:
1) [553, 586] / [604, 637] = 1.42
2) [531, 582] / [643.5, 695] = 1.28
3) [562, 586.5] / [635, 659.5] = 1.50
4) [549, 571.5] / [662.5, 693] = 1.24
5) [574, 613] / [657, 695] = 1.19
